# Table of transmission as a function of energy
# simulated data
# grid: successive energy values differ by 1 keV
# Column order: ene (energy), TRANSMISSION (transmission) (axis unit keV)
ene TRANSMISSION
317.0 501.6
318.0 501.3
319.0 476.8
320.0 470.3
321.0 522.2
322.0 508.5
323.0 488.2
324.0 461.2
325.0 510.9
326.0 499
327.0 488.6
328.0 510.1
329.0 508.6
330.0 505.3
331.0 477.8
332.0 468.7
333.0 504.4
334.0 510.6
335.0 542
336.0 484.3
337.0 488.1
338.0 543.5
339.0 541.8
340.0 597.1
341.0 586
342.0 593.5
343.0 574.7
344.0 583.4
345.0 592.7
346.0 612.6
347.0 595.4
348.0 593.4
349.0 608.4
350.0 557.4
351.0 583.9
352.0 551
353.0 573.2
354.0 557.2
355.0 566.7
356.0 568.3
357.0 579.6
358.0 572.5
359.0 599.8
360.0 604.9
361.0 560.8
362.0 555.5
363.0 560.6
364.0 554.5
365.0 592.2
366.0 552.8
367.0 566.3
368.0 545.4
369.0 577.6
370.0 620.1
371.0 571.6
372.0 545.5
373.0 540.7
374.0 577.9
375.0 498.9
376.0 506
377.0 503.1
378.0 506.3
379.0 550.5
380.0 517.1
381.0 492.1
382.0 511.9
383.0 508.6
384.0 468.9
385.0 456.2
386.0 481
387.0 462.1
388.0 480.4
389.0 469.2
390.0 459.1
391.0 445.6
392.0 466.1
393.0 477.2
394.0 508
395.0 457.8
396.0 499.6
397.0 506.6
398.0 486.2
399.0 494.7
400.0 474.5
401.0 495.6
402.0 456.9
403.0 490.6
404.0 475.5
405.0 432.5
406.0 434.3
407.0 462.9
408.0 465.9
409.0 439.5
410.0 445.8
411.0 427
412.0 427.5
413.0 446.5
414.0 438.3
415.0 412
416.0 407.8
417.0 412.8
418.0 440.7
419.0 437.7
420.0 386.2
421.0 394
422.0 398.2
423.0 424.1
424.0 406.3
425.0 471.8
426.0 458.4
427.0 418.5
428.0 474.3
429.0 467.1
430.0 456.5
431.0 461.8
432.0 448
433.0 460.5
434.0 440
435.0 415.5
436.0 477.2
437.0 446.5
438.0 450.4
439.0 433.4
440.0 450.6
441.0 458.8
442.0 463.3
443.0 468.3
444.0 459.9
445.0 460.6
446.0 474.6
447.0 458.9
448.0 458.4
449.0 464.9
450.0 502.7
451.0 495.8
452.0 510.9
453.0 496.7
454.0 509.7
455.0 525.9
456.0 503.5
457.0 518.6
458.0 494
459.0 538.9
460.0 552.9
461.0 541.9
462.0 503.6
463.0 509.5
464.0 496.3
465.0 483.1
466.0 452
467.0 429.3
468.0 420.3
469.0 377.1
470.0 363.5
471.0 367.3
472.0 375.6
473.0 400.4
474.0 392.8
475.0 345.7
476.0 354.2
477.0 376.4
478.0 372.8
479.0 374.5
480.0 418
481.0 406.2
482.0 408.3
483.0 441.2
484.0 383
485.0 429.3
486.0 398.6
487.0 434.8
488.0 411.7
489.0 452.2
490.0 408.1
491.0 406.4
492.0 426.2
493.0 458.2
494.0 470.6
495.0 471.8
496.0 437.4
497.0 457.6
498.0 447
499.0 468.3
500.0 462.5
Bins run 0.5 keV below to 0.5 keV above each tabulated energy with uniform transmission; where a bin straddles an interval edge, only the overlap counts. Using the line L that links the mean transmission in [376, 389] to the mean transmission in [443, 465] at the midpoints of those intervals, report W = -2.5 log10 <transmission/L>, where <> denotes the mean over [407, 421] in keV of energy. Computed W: 0.16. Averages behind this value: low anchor 494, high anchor 498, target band 430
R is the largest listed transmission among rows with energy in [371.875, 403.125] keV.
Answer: 577.9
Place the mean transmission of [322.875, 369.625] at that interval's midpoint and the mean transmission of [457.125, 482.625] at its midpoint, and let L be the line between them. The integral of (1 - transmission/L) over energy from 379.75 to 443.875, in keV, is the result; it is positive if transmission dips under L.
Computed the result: 4.1 keV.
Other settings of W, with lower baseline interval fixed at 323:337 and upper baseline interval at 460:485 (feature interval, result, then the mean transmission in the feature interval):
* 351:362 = -0.186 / 573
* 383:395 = -0.015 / 471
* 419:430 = 0.035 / 431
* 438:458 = -0.112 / 479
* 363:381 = -0.156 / 547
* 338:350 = -0.195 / 586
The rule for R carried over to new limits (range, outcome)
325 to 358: 612.6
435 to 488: 552.9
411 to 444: 477.2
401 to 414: 495.6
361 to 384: 620.1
